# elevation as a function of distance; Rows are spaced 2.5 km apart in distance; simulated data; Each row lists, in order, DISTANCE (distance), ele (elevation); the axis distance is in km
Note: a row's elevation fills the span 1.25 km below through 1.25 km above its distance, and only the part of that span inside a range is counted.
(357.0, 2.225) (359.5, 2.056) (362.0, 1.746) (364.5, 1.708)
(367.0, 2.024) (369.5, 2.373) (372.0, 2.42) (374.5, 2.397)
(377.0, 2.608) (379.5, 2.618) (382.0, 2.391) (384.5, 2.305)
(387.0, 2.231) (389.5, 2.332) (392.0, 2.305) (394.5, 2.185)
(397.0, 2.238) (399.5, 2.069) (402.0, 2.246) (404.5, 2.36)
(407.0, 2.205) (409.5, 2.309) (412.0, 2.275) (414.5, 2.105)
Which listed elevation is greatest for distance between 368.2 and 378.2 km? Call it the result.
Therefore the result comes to 2.608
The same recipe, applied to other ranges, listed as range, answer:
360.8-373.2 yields 2.42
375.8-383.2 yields 2.618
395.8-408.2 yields 2.36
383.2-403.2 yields 2.332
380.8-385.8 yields 2.391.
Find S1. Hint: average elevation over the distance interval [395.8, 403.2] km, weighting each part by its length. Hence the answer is 2.18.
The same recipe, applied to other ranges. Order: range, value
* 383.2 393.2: 2.29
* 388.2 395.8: 2.27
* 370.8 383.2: 2.49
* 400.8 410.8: 2.28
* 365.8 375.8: 2.31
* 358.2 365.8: 1.84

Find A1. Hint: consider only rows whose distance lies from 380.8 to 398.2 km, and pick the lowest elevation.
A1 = 2.185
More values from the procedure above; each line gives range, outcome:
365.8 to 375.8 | 2.024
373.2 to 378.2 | 2.397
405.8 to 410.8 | 2.205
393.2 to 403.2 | 2.069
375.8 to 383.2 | 2.391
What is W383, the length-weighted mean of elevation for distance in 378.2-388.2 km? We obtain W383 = 2.39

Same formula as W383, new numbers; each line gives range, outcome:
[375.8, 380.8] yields 2.61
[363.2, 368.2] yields 1.86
